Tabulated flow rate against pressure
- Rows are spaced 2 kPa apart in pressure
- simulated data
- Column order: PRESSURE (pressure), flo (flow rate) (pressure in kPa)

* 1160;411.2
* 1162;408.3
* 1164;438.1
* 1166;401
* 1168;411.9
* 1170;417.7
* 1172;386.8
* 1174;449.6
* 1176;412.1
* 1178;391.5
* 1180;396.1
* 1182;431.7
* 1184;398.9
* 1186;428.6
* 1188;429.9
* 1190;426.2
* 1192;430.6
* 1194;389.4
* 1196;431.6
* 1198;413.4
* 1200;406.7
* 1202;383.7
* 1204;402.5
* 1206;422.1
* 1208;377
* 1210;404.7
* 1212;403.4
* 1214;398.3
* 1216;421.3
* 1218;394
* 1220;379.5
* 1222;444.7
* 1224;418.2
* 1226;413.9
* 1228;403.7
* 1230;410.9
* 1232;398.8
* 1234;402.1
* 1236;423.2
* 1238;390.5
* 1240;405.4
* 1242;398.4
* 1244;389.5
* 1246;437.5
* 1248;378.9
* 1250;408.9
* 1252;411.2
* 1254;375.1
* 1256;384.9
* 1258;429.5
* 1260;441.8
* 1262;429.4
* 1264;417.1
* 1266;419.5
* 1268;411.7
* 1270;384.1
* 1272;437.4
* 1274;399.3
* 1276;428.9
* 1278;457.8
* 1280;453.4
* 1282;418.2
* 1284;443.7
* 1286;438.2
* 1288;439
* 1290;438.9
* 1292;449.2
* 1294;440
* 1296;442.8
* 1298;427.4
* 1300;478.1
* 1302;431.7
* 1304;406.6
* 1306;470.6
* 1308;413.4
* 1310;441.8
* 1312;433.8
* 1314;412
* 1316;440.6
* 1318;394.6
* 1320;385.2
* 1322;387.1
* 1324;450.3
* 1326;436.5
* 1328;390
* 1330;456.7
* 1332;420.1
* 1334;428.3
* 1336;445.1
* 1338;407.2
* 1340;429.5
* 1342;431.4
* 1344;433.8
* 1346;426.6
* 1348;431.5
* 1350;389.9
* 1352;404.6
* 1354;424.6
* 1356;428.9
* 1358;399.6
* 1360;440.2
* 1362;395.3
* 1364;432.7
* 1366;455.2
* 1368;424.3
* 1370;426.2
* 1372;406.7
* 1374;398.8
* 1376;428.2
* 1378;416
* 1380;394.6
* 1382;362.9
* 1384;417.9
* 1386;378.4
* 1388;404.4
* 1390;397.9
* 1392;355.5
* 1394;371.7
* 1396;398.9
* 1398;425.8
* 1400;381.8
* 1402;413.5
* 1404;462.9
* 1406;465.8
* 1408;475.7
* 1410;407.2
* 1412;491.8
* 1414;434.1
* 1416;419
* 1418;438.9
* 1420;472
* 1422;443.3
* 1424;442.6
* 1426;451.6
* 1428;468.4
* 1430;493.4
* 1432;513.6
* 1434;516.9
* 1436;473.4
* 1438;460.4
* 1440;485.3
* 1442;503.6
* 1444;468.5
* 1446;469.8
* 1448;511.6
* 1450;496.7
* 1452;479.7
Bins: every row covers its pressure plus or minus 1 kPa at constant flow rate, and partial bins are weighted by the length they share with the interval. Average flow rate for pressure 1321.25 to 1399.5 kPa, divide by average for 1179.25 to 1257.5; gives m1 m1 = 1.02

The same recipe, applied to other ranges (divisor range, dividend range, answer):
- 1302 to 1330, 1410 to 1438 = 1.10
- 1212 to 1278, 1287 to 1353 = 1.04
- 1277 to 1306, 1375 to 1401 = 0.89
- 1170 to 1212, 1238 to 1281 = 1.01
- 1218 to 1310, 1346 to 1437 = 1.02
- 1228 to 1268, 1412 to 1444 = 1.15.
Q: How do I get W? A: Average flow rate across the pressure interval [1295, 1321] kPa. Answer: 429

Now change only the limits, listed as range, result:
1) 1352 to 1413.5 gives 416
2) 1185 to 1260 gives 408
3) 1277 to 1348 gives 431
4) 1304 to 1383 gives 420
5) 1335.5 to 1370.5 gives 423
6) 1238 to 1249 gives 401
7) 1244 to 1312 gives 426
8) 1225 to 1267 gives 408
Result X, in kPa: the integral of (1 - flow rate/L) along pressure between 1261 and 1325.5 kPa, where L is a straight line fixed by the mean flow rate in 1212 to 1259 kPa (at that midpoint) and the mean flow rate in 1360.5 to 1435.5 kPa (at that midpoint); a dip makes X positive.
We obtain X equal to -2.3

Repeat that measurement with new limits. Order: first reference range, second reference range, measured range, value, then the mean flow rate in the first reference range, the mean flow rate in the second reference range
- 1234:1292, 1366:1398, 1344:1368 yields -0.98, 418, 401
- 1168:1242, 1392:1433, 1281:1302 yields -0.91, 409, 441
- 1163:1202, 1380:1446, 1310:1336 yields 0.53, 415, 440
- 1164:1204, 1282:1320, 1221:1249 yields 0.91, 413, 434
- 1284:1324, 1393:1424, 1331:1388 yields 2.05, 431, 434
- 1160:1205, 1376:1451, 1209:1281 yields 1.66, 413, 443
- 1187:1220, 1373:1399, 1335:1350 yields -1.04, 408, 396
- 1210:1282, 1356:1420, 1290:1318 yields -1.48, 411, 418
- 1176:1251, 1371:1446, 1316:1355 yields 0.52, 408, 437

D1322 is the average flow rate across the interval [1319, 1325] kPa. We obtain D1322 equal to 408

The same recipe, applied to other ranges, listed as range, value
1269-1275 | 407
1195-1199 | 422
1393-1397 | 385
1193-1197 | 410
